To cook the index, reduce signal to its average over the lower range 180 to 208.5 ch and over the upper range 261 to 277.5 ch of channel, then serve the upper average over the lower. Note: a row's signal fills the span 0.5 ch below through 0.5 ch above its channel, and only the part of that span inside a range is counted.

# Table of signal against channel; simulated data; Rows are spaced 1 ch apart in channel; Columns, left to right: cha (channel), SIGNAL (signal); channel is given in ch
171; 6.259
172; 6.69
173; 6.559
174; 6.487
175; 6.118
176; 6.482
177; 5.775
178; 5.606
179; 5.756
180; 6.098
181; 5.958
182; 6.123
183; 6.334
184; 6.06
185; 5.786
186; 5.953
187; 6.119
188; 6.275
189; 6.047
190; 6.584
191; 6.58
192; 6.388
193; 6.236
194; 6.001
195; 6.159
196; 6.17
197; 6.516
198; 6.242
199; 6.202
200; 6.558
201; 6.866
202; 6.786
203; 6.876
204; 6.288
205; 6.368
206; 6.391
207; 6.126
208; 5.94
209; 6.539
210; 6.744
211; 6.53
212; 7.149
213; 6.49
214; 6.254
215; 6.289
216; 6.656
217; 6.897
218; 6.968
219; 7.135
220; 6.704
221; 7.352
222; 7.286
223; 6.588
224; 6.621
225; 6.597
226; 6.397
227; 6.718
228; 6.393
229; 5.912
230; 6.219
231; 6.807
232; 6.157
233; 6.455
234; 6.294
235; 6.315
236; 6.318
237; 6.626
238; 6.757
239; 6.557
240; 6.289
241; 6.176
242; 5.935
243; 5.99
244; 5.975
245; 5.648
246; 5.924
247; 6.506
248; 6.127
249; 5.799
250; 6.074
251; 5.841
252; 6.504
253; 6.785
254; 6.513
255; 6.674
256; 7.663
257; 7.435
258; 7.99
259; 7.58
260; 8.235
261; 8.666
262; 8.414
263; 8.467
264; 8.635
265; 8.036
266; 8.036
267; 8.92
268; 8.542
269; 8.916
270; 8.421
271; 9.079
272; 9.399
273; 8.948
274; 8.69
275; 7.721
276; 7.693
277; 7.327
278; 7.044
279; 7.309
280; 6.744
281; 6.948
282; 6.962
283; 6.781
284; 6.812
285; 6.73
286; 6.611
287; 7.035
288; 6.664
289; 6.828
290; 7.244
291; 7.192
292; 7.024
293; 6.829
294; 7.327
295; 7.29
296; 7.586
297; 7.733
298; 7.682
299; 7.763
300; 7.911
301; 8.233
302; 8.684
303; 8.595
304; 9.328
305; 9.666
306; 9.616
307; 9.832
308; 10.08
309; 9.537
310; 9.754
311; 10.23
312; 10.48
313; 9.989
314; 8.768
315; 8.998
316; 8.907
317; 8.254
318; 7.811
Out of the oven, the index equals 1.3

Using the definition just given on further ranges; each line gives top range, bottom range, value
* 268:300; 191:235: 1.15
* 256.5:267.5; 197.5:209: 1.28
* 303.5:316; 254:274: 1.17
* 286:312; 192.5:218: 1.28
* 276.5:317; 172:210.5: 1.28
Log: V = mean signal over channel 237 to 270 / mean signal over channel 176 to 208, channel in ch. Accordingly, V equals 1.1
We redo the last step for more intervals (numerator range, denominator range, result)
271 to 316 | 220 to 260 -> 1.24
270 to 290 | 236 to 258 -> 1.16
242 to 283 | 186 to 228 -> 1.14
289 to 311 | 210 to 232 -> 1.25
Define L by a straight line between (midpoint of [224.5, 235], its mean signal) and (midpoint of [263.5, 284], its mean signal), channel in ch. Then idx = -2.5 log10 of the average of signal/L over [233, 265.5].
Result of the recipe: 0.04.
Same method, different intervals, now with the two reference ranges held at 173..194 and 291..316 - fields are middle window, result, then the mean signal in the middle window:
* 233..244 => 0.16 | 6.32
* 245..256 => 0.20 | 6.31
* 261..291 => 0.04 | 7.76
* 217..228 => 0.02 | 6.82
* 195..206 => 0.01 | 6.47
